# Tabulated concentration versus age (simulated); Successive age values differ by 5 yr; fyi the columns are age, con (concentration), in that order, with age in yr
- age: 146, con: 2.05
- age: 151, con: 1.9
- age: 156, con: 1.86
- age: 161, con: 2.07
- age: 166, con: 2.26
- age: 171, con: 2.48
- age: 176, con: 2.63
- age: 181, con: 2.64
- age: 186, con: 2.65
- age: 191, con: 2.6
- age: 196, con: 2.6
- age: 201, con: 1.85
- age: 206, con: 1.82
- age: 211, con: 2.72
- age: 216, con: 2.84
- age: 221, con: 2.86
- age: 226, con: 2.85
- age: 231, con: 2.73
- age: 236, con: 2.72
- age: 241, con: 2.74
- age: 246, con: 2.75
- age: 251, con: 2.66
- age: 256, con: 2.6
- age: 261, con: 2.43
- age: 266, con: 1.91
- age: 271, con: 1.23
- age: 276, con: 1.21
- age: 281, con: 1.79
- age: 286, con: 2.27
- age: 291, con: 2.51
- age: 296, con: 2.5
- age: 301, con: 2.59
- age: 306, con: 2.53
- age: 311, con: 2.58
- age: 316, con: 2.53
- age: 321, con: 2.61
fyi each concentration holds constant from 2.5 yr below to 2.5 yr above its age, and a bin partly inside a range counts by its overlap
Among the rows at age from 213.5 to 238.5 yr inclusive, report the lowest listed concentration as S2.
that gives 2.72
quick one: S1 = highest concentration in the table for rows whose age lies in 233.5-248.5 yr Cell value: 2.75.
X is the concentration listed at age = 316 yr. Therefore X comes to 2.53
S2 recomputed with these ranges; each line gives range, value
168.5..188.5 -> 2.48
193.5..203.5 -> 1.85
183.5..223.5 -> 1.82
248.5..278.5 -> 1.21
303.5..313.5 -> 2.53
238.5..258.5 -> 2.6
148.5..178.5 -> 1.86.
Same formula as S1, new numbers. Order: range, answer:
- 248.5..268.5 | 2.66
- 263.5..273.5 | 1.91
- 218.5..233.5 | 2.86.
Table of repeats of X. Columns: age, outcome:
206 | 1.82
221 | 2.86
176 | 2.63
